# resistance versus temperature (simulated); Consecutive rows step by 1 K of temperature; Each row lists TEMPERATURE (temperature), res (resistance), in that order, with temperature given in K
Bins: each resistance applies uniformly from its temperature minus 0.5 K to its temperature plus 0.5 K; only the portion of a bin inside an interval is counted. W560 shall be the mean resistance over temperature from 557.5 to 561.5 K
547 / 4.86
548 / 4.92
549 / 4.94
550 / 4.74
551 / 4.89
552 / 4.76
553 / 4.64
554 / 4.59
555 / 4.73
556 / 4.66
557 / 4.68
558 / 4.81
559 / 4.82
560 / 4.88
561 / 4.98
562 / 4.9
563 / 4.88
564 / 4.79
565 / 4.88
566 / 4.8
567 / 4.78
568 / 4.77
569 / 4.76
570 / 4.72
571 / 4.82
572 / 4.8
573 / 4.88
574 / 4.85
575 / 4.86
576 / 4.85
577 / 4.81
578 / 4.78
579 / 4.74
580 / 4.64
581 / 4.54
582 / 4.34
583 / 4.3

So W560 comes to 4.87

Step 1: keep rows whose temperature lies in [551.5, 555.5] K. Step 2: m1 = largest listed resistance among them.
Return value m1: 4.76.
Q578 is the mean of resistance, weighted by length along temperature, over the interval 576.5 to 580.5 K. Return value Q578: 4.74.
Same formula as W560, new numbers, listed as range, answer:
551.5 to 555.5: 4.68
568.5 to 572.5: 4.78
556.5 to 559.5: 4.77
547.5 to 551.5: 4.87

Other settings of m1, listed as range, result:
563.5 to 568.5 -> 4.88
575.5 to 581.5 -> 4.85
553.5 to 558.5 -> 4.81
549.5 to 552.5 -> 4.89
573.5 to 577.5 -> 4.86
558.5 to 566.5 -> 4.98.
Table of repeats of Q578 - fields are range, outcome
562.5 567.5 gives 4.83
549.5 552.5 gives 4.8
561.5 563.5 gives 4.89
